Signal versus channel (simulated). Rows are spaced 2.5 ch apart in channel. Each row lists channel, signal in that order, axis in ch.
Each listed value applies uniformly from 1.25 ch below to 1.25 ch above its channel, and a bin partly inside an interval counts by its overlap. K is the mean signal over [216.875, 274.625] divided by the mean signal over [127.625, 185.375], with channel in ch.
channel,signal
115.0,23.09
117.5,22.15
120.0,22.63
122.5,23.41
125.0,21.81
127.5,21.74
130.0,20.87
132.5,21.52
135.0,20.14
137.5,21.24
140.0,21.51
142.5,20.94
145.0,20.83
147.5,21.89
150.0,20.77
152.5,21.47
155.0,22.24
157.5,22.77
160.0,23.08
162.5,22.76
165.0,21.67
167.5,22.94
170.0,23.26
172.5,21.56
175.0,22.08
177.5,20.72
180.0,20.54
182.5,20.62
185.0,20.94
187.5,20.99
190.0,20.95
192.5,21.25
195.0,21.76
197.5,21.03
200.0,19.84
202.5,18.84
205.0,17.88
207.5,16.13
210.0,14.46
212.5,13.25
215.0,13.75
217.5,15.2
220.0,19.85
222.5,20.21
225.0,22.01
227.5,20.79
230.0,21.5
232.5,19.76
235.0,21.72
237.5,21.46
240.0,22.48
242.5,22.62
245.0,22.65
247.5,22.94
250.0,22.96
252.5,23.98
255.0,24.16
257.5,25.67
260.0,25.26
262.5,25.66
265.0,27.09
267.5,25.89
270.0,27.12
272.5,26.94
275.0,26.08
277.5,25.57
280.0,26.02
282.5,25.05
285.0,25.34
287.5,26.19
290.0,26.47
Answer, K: 1.07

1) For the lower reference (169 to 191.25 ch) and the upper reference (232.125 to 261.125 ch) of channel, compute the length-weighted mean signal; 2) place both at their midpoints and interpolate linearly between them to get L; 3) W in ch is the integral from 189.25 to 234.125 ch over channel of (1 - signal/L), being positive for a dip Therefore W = 6.72 ch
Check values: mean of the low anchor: 21.3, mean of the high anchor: 23.1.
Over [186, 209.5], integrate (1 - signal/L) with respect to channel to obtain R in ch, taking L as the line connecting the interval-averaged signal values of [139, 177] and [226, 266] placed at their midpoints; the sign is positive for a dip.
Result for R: 2.9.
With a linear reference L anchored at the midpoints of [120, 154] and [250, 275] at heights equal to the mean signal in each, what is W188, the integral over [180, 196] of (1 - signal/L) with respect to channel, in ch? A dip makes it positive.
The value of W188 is 1.5 ch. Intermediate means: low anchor 21.4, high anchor 25.6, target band 21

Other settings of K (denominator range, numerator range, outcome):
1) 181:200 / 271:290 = 1.24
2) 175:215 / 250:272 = 1.33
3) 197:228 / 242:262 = 1.34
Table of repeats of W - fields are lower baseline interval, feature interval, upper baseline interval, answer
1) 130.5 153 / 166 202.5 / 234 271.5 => 1.7 ch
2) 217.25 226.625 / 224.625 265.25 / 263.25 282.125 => -0.5 ch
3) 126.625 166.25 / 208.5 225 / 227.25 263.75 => 4.4 ch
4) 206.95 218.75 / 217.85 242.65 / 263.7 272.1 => -3.6 ch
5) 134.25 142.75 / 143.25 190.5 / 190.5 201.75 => -1.7 ch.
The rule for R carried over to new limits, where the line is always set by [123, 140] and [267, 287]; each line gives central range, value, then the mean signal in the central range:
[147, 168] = 0.0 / 22.2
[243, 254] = 0.9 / 23.1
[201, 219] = 6.1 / 15.8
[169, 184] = 0.9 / 21.4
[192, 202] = 1.1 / 20.8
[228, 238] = 1.4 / 21.1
